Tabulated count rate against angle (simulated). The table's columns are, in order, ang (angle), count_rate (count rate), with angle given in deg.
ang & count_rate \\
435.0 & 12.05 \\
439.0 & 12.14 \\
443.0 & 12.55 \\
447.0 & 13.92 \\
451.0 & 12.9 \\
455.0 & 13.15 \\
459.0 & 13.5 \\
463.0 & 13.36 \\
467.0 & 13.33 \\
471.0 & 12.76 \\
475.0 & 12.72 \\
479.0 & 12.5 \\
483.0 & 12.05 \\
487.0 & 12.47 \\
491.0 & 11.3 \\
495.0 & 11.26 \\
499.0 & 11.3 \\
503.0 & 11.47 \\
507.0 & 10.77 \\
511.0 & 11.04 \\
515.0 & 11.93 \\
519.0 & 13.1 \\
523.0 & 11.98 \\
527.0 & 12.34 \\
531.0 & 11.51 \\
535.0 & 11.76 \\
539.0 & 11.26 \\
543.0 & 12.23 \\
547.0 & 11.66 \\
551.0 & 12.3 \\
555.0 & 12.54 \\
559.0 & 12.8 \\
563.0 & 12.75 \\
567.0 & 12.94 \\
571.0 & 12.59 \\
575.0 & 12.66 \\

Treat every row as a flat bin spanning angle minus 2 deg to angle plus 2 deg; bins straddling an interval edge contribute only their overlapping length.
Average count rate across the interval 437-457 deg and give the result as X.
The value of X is 12.9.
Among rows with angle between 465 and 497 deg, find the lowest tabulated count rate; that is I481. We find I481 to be 11.26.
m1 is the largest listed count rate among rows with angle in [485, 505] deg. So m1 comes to 12.47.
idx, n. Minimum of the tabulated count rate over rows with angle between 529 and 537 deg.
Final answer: 11.51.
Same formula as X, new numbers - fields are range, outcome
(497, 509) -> 11.2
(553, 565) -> 12.7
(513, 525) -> 12.3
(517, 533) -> 12.2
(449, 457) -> 13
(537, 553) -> 11.9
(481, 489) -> 12.3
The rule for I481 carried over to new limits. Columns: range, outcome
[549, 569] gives 12.3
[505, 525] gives 10.77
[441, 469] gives 12.55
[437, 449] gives 12.14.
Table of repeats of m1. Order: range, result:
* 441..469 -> 13.92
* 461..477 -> 13.36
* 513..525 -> 13.1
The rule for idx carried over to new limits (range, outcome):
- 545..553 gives 11.66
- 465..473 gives 12.76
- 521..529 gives 11.98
